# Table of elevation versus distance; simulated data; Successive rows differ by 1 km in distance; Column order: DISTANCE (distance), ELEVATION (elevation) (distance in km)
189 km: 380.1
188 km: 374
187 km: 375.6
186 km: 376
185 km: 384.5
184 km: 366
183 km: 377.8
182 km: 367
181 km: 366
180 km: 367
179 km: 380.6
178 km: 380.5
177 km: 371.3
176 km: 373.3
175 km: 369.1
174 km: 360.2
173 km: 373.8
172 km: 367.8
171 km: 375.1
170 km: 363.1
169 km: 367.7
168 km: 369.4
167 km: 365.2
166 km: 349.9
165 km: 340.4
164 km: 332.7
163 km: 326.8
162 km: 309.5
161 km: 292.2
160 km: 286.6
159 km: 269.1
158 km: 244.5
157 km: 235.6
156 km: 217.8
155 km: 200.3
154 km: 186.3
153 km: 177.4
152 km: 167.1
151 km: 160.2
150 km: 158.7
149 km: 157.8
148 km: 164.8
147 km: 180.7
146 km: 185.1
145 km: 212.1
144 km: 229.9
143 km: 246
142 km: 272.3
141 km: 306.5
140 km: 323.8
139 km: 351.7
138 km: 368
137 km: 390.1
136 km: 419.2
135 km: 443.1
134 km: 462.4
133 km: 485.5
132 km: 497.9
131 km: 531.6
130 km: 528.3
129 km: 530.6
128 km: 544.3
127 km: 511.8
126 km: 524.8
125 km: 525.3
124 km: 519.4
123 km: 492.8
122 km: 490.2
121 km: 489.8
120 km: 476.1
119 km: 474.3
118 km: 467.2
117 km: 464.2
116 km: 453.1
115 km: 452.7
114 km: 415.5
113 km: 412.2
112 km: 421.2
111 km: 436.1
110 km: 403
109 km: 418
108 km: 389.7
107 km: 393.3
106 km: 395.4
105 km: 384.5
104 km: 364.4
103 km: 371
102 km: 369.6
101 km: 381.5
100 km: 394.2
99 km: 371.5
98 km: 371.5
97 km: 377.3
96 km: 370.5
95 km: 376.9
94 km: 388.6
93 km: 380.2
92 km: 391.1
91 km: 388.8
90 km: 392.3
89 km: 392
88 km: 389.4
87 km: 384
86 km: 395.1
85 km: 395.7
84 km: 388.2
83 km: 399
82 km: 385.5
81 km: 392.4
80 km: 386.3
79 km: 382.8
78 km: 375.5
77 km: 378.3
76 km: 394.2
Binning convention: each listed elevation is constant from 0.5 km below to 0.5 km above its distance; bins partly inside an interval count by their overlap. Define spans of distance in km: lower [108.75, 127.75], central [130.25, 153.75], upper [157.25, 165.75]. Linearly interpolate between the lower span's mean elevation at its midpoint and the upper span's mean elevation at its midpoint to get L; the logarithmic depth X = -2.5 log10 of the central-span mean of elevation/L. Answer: 0.27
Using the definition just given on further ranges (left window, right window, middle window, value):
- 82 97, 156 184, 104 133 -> -0.25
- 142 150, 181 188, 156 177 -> -0.13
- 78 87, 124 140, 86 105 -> 0.08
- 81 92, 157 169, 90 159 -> -0.05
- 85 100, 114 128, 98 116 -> 0.10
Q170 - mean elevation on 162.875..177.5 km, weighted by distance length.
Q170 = 361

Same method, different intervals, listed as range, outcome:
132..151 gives 299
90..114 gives 390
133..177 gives 297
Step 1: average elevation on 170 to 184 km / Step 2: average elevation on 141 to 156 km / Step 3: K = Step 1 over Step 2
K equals 1.9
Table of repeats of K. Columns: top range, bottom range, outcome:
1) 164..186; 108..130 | 0.78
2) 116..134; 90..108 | 1.31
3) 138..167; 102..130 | 0.55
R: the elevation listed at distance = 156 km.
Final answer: 217.8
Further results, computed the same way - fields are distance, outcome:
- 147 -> 180.7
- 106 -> 395.4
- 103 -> 371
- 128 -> 544.3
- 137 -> 390.1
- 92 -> 391.1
